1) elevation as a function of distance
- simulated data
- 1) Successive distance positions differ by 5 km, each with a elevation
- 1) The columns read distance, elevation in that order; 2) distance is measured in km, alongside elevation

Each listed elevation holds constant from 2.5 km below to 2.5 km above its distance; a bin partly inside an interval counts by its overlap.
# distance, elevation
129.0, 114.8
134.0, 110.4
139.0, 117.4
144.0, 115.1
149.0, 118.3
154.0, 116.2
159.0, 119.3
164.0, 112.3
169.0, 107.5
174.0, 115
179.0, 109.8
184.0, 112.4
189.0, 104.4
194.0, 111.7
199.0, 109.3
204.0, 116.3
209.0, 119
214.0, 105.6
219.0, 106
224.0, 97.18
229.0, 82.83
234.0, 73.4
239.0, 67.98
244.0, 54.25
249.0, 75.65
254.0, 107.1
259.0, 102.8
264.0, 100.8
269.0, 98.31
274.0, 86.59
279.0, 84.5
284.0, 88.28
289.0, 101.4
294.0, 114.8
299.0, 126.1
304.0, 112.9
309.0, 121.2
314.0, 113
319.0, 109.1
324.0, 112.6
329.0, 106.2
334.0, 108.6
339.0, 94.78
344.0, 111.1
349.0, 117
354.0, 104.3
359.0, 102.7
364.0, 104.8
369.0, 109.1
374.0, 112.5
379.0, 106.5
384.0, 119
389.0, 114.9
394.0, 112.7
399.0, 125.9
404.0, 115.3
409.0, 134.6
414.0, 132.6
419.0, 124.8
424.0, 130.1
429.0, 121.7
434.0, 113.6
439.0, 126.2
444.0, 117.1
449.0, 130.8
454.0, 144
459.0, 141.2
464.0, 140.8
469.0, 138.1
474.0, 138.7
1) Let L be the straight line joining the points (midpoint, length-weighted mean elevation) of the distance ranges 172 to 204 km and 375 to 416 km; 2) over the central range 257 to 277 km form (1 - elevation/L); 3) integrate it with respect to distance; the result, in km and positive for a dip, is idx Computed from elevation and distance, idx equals 3.07 km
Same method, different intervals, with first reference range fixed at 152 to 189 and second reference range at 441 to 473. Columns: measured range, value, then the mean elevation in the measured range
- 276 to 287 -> 3.1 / 87.1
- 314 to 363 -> 7.1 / 108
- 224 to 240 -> 5.3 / 78.9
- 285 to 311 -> 1.9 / 114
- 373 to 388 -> 1.9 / 113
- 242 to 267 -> 6.4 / 89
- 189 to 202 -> 0.6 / 110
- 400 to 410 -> 0.6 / 124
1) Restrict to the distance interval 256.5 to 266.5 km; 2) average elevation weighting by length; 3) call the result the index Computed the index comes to 102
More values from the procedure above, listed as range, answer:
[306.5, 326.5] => 114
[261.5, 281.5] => 92.5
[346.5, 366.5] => 107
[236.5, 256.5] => 76.2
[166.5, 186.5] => 111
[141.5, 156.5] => 117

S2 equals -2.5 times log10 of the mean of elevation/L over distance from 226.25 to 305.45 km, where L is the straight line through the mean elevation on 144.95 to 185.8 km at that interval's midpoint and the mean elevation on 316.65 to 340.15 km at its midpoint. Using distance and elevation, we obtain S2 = 0.19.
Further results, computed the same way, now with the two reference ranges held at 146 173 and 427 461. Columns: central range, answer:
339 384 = 0.15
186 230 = 0.10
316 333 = 0.12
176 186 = 0.04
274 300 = 0.20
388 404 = 0.07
